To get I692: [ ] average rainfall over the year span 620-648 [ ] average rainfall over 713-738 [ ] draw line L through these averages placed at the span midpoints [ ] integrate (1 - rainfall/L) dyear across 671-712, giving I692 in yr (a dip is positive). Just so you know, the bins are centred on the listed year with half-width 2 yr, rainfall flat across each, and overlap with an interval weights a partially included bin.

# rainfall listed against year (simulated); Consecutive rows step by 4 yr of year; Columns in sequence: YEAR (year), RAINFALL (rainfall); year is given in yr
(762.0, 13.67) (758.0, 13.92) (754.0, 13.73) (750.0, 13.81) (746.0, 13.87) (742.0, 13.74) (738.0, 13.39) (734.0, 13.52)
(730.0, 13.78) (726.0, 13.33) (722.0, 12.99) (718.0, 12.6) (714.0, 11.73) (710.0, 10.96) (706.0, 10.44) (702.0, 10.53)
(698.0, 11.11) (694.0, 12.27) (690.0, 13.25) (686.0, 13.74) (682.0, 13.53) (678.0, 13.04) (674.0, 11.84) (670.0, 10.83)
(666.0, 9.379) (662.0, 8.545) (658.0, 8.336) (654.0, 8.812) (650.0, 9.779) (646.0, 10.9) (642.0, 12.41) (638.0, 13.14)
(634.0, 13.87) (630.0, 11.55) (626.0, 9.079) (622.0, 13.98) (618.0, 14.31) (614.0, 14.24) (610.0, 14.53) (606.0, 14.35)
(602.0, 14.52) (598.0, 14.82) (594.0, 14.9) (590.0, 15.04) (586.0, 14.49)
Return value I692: 2.17 yr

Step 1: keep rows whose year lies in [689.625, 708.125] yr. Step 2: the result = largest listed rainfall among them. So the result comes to 13.25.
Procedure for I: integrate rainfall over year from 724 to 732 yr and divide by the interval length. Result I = 13.6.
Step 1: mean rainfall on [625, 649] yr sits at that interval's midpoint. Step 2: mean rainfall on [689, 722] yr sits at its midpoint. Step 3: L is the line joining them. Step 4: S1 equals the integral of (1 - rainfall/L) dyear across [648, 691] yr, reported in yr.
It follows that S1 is 2.9 yr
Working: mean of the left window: 11.9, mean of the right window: 11.6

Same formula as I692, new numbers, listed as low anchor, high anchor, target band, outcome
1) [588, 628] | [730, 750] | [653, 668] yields 5.5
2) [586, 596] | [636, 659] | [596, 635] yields -1.4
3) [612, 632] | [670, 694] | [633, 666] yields 5.6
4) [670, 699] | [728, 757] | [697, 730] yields 3.3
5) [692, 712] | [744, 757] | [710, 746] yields -1.5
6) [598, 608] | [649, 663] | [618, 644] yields -2.3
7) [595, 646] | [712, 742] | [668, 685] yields 1.0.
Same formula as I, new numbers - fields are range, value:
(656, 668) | 8.75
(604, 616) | 14.4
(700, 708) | 10.5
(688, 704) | 11.8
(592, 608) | 14.6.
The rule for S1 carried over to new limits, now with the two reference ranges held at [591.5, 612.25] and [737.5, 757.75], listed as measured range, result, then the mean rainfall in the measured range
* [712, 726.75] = 1.4 yr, 12.6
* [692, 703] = 2.1 yr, 11.4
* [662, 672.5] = 3.2 yr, 9.89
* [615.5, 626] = 1.0 yr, 13.2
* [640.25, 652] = 2.8 yr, 11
